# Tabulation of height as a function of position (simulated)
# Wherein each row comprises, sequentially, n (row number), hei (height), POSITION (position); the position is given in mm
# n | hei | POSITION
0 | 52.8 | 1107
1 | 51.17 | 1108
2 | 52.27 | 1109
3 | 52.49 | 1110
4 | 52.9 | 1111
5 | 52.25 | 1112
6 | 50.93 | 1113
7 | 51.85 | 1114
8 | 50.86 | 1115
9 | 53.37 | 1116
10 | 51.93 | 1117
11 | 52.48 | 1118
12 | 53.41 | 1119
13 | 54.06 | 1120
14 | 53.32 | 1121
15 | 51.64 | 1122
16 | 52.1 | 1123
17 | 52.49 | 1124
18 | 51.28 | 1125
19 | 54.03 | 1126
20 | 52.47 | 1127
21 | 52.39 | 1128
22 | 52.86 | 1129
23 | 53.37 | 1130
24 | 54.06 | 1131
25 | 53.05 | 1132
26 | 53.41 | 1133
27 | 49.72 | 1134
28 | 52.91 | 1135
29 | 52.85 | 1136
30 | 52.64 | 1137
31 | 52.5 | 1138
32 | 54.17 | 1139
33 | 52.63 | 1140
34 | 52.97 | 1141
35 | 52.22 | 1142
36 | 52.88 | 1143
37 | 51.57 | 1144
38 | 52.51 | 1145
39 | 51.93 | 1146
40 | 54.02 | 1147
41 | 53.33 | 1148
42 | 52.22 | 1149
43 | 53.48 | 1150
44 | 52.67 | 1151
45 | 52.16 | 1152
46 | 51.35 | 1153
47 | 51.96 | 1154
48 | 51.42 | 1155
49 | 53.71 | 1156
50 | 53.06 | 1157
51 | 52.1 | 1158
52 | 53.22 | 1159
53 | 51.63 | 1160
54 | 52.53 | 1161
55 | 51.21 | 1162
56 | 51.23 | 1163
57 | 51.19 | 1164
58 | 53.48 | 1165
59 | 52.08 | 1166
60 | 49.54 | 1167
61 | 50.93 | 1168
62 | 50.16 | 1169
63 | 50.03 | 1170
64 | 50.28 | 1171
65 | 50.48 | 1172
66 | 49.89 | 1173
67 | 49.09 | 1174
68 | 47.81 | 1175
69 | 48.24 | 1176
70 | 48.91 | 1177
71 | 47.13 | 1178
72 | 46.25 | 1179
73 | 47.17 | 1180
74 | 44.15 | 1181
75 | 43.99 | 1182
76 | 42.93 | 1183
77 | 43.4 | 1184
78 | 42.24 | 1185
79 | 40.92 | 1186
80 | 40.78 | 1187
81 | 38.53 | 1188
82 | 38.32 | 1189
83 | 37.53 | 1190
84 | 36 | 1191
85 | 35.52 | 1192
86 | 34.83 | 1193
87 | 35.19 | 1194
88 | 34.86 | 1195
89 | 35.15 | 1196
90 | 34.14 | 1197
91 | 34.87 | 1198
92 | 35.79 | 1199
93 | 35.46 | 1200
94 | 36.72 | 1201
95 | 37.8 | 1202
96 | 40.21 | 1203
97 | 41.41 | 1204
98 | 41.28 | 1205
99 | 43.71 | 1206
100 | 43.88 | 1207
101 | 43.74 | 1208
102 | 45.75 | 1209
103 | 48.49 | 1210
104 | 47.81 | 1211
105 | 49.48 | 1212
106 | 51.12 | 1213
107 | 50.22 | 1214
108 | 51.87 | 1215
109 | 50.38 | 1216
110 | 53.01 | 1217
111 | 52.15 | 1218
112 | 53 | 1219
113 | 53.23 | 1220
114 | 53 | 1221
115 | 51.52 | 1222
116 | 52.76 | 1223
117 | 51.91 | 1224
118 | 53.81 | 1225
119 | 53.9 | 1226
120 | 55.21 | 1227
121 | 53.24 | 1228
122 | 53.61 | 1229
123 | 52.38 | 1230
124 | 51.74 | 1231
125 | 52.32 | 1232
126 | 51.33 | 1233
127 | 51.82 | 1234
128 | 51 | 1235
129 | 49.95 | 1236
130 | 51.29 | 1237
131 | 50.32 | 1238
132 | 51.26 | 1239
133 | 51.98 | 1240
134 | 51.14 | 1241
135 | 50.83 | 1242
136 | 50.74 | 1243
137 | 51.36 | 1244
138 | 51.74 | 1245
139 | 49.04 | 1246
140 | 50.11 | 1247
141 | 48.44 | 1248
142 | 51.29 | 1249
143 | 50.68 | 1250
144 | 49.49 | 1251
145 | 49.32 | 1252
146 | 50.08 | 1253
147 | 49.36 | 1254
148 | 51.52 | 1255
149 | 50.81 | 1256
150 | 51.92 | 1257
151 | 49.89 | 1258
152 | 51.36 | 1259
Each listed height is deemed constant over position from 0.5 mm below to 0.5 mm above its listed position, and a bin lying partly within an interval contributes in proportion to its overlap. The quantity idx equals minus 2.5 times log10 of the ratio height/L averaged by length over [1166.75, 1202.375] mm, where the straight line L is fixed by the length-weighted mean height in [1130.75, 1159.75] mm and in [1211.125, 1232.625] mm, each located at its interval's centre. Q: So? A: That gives 0.23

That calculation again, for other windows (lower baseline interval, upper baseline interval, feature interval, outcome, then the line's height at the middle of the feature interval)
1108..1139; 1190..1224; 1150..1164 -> -0.07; 49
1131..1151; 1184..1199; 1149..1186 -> -0.12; 44.6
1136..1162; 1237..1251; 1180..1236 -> 0.14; 51.4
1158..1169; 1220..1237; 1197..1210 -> 0.28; 52.1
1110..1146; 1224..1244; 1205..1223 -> 0.06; 52.1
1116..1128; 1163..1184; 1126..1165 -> -0.04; 50.8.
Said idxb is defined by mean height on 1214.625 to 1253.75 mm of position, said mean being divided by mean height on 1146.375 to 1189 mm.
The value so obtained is 1.0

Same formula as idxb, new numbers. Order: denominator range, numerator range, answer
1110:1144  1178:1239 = 0.87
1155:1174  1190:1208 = 0.73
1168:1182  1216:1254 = 1.07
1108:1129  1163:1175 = 0.96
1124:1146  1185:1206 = 0.71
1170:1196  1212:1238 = 1.21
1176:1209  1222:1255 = 1.27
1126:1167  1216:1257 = 0.98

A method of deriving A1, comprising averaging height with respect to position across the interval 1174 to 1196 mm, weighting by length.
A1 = 41.7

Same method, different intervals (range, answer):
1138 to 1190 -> 49.5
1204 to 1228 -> 49.9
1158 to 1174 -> 51.2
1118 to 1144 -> 52.7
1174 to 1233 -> 45.3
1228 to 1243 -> 51.5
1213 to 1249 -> 51.7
